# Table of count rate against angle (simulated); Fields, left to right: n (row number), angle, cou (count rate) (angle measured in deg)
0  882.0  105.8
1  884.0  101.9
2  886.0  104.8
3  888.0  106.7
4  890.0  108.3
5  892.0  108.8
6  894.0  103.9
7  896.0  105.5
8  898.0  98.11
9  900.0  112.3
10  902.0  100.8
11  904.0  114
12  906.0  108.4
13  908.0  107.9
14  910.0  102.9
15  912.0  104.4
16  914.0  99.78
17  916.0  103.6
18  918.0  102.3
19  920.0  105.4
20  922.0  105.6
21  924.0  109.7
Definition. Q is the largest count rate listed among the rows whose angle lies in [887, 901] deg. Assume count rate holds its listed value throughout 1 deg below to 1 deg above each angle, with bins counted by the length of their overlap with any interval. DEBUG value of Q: 112.3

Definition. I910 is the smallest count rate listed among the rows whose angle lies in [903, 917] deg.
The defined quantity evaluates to 99.78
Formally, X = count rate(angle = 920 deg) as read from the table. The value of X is 105.4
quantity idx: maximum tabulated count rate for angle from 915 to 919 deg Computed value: 103.6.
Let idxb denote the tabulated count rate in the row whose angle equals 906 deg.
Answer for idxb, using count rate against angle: 108.4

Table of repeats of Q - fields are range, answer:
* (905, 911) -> 108.4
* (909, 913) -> 104.4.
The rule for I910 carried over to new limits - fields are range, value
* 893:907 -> 98.11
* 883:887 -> 101.9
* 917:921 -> 102.3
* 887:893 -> 106.7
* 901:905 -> 100.8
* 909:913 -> 102.9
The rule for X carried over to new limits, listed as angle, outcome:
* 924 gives 109.7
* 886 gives 104.8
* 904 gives 114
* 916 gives 103.6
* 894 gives 103.9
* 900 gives 112.3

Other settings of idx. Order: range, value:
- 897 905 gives 114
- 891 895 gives 108.8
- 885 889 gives 106.7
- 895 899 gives 105.5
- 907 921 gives 107.9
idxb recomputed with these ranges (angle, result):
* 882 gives 105.8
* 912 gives 104.4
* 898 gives 98.11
